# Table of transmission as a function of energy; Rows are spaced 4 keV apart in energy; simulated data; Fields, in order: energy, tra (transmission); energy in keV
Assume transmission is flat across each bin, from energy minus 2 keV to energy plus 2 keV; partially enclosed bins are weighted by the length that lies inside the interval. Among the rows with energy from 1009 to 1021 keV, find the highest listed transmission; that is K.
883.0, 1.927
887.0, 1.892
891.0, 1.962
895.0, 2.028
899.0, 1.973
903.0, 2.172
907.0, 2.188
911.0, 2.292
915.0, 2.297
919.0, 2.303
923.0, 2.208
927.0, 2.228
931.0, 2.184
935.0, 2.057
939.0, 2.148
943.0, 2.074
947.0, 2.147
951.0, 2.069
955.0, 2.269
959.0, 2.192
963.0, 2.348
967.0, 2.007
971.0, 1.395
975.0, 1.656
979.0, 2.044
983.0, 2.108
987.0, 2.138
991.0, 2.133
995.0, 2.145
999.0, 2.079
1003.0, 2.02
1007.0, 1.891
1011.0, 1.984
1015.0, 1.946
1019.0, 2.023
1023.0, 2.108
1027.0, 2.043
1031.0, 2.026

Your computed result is 2.023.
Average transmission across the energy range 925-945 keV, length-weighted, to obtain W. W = 2.14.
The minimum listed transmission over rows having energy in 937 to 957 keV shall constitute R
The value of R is 2.069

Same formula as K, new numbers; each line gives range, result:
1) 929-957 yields 2.269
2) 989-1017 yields 2.145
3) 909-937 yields 2.303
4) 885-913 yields 2.292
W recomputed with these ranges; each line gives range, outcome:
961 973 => 1.92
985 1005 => 2.1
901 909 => 2.18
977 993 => 2.11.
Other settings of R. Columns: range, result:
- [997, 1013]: 1.891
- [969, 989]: 1.395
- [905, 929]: 2.188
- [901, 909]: 2.172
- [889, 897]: 1.962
